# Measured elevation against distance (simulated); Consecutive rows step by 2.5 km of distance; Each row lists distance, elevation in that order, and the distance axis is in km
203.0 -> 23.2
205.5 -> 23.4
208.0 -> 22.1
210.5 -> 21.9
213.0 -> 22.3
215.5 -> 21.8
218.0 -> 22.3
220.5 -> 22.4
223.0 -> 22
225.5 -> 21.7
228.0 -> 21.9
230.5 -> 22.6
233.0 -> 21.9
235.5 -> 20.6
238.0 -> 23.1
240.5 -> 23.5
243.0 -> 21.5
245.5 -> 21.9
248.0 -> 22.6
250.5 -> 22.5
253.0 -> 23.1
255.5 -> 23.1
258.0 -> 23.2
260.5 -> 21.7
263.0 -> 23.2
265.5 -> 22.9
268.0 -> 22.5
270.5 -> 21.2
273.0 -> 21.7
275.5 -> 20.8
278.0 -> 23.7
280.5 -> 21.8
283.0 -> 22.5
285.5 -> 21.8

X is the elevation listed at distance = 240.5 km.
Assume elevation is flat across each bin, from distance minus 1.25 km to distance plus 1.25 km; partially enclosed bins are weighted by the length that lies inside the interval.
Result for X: 23.5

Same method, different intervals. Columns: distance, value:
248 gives 22.6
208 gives 22.1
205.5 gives 23.4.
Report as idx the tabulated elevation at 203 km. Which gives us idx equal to 23.2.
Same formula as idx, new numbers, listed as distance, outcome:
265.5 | 22.9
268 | 22.5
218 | 22.3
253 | 23.1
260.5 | 21.7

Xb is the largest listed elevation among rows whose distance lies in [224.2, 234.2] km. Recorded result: 22.6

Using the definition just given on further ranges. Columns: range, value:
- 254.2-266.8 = 23.2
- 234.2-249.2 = 23.5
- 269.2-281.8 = 23.7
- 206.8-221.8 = 22.4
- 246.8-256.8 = 23.1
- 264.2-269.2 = 22.9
